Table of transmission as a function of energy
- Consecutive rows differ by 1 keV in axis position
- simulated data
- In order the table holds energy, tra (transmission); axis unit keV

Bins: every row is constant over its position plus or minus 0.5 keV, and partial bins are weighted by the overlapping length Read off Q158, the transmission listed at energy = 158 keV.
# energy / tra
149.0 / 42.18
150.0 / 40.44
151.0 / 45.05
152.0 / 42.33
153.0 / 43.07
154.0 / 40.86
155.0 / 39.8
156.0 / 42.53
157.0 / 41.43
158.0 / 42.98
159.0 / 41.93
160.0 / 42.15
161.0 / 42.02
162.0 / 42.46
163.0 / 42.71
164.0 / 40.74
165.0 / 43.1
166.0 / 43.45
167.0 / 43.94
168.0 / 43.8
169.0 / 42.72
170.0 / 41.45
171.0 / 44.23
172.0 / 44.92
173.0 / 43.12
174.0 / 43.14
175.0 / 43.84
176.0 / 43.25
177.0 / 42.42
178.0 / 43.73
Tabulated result 42.98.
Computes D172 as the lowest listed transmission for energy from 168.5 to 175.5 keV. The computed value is 41.45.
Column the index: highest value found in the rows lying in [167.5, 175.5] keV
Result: 44.92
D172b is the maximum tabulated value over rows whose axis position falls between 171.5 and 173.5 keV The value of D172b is 44.92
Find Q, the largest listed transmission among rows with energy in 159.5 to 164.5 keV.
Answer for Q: 42.71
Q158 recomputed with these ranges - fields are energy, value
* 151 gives 45.05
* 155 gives 39.8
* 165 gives 43.1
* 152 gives 42.33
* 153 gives 43.07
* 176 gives 43.25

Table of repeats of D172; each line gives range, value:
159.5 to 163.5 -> 42.02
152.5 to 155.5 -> 39.8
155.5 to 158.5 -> 41.43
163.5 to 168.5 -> 40.74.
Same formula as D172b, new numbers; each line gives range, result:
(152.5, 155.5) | 43.07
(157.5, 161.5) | 42.98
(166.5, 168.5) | 43.94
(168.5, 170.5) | 42.72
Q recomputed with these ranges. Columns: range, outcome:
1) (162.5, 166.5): 43.45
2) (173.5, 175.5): 43.84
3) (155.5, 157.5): 42.53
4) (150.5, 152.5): 45.05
